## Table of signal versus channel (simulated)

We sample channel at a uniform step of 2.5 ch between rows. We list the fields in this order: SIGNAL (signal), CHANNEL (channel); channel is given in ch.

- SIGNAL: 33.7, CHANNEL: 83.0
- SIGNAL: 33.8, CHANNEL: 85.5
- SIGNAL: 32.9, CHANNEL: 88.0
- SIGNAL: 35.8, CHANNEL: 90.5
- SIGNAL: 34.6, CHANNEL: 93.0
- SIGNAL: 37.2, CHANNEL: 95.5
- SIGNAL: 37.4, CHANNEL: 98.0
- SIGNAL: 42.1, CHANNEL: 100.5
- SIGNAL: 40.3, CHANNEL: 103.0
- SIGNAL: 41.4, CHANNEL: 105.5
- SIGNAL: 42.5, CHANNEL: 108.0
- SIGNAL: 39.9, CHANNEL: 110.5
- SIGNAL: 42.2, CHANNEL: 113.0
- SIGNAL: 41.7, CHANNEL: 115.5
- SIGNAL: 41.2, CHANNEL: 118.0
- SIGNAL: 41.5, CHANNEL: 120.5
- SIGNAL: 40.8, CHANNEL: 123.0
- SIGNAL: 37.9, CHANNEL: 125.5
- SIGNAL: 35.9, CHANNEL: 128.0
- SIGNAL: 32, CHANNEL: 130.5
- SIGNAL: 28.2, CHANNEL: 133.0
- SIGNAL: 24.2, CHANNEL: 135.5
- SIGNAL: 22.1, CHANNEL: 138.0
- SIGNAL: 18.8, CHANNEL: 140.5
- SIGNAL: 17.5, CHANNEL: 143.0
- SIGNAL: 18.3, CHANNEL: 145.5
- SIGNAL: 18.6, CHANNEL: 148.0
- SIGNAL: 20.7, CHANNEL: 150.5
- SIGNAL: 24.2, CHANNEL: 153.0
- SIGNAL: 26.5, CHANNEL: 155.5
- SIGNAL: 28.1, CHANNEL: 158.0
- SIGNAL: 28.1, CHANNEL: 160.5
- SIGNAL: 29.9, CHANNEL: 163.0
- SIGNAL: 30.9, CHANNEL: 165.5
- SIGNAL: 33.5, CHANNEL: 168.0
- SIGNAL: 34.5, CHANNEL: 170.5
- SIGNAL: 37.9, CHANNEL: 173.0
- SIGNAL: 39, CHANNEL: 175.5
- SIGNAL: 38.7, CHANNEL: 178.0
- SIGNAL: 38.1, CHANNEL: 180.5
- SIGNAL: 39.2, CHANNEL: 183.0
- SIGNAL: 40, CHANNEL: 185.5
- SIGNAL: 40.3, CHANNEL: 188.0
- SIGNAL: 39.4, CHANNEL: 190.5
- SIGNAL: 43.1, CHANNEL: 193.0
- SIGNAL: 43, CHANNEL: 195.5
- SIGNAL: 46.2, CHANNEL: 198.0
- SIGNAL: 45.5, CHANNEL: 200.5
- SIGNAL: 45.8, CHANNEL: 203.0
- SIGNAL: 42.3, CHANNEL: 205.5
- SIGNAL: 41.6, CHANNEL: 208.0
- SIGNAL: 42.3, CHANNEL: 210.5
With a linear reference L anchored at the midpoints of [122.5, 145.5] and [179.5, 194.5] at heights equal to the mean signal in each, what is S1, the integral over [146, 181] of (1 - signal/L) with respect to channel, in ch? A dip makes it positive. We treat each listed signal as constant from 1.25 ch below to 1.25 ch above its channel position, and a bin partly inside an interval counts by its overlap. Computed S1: 4.7 ch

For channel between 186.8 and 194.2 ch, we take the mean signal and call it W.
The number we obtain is 40.9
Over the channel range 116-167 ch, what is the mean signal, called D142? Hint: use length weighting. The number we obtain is 28.5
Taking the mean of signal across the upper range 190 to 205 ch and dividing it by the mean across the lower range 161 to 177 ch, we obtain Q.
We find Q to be 1.29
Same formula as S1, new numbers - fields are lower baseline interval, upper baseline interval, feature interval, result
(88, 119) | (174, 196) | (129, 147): 7.5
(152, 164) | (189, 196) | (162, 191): -1.5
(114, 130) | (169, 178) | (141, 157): 7.2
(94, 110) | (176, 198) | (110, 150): 9.2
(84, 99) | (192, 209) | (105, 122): -2.1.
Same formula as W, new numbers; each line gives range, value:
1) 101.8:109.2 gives 41.4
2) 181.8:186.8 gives 39.6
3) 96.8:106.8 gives 40.3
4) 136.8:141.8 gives 20.4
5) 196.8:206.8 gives 44.9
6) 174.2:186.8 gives 39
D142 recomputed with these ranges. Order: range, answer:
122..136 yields 33.5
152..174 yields 30.4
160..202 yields 38.3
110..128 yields 40.4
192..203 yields 44.6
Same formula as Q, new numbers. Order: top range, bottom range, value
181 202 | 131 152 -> 1.95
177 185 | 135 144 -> 1.90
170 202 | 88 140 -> 1.11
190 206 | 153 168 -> 1.53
